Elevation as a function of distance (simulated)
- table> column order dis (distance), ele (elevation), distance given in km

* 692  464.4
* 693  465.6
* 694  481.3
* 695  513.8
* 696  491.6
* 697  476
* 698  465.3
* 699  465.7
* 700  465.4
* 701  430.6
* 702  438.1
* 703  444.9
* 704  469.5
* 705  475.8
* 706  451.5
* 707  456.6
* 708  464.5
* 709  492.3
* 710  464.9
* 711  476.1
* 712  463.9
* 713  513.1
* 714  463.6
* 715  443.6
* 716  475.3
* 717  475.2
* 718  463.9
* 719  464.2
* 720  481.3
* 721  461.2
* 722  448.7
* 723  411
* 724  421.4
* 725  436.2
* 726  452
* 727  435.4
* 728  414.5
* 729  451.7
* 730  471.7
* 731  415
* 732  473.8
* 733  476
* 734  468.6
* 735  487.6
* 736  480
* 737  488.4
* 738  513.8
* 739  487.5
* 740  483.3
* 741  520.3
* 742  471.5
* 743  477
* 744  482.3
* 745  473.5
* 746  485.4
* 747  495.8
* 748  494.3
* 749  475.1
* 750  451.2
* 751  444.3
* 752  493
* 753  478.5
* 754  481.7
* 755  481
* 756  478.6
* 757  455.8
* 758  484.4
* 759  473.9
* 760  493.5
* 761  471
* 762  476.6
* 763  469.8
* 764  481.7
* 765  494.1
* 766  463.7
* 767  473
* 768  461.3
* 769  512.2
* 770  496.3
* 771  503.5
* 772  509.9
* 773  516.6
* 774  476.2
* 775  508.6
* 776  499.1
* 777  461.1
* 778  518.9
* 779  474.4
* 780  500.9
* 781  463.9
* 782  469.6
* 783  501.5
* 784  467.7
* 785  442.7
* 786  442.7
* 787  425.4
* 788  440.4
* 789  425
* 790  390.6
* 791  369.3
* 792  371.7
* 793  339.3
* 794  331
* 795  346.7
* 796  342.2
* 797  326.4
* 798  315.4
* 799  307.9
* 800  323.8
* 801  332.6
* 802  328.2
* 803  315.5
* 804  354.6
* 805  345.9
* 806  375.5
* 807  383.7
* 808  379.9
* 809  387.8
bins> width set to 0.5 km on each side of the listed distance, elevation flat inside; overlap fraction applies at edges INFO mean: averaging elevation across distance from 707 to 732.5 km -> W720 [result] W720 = 457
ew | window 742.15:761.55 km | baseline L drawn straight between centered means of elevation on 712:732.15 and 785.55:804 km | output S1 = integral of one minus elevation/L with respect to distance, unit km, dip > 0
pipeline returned -2.9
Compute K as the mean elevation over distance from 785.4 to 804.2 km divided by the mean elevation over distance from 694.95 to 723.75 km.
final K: 0.77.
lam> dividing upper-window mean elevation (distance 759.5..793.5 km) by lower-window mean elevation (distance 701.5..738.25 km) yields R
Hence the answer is 1.0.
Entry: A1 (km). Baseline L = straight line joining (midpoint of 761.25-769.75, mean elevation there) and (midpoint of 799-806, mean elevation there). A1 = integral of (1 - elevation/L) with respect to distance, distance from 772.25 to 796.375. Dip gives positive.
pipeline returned -1.9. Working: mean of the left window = 479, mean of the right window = 335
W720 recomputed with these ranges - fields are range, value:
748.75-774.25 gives 481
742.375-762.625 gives 477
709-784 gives 475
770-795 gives 451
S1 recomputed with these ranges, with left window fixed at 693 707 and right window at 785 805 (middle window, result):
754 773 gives -4.2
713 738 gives -1.2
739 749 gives -1.6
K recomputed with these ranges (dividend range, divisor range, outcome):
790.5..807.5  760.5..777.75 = 0.70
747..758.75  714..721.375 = 1.02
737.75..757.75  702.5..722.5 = 1.03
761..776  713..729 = 1.08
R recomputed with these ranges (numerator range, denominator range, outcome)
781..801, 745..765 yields 0.81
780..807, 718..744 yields 0.83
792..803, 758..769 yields 0.69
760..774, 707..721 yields 1.03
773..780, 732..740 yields 1.02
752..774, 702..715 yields 1.03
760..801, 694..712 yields 0.94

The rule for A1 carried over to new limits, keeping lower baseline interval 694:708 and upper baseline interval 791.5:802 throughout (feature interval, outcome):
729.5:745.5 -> -2.5 km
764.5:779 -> -4.9 km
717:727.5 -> -0.3 km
